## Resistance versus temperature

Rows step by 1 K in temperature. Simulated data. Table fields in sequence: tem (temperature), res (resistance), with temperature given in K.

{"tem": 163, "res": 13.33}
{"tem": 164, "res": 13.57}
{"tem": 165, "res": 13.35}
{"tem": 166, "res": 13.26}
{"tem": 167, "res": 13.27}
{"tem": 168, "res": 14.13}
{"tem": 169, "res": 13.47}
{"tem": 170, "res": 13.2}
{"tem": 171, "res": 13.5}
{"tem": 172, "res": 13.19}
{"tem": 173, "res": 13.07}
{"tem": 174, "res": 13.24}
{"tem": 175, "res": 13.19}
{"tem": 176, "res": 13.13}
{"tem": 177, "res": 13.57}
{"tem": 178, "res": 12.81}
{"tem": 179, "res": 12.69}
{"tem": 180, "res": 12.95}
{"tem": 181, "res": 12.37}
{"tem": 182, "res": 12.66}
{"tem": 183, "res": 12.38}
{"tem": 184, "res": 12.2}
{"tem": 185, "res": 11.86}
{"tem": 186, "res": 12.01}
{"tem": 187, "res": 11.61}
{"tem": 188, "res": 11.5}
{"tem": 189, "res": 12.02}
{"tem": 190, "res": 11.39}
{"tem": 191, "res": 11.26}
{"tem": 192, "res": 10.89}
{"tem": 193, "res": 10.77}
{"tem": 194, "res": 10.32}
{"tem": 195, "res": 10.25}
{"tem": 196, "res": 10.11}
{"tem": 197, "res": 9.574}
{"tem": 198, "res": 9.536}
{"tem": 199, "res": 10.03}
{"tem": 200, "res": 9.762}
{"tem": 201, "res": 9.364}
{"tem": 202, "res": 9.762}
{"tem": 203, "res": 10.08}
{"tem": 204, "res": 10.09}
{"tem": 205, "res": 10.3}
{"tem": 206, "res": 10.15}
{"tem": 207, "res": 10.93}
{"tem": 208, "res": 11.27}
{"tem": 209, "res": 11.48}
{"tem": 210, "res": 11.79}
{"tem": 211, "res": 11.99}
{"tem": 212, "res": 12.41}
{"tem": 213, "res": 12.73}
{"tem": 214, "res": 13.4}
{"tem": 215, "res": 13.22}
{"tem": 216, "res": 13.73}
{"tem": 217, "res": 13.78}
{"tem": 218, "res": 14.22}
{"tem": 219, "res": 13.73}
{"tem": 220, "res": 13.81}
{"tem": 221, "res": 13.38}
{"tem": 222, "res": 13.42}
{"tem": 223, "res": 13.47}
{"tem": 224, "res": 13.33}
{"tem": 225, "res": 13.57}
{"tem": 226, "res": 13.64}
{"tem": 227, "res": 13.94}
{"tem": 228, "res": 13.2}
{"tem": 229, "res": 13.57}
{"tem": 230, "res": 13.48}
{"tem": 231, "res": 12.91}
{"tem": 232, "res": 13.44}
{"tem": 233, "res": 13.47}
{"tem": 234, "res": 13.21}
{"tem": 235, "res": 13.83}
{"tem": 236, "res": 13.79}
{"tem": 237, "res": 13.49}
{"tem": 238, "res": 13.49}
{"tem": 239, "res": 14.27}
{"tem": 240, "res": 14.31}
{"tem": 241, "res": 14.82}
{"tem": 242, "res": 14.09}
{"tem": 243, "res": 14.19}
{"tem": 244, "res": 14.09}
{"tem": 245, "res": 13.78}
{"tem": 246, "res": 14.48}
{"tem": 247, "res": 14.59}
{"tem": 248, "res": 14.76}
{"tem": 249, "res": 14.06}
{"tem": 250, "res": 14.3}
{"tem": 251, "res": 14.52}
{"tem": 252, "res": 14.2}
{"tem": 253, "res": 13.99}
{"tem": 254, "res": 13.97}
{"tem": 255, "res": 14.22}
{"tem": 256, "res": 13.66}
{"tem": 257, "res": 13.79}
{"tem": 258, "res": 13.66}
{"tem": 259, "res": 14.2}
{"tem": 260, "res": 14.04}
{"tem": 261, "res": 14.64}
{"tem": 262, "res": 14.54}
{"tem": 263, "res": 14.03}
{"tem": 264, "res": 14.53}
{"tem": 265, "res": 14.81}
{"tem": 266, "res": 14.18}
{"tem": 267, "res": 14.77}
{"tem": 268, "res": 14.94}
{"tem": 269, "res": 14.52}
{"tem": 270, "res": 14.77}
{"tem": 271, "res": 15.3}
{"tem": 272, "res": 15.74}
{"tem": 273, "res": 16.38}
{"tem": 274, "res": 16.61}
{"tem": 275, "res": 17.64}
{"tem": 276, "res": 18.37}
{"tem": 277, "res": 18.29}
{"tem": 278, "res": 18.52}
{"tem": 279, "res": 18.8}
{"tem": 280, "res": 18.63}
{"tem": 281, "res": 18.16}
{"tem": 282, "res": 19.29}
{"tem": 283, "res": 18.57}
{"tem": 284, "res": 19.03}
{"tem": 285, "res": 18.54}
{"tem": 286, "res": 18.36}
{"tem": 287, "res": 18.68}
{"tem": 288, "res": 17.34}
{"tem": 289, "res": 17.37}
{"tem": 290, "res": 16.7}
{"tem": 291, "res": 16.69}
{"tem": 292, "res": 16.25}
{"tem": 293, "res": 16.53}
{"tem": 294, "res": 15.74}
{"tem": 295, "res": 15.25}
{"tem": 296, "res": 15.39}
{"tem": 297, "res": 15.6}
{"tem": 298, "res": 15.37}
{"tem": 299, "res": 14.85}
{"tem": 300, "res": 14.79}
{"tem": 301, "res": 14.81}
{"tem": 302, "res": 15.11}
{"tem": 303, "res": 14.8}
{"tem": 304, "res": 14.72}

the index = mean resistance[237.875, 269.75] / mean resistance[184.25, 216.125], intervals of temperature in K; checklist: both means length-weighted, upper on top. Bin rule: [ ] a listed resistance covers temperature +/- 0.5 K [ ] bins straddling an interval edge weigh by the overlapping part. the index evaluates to 1.3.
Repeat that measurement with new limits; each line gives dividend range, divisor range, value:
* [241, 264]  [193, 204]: 1.43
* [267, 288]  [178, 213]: 1.56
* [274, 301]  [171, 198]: 1.44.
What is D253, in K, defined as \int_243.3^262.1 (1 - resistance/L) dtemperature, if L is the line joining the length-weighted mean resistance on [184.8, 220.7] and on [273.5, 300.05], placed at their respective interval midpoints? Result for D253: 0.9 K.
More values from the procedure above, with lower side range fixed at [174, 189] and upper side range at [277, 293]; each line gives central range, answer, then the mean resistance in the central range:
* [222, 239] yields 1.8 K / 13.5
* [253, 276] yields 2.9 K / 14.8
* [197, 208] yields 2.9 K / 10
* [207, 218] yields 1.2 K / 12.6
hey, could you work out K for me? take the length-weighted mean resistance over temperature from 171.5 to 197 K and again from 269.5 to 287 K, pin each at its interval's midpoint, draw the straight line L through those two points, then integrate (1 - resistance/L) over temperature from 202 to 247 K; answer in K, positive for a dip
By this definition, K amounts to 4.4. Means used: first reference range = 12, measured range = 13.1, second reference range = 17.7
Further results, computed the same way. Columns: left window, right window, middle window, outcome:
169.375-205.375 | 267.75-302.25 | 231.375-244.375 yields 0.37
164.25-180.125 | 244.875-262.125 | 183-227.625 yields 6.10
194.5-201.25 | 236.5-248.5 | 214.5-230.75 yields -1.80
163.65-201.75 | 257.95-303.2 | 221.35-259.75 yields 1.67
